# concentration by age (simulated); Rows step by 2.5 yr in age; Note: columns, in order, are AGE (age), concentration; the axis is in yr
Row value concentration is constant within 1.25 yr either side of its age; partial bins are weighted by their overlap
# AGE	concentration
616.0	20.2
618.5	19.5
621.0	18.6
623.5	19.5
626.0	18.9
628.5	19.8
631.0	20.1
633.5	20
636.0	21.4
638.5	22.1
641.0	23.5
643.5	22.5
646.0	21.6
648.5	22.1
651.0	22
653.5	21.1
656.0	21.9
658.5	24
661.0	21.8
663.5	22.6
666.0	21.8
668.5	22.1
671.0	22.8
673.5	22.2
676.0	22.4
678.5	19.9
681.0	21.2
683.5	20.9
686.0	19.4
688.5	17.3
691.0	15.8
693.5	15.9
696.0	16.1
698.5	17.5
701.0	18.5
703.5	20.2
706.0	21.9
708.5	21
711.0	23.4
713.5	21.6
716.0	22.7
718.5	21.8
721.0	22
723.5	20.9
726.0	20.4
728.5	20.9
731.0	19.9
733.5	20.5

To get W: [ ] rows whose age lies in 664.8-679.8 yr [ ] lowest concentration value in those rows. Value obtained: 19.9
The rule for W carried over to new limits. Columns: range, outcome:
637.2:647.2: 21.6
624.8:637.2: 18.9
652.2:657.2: 21.1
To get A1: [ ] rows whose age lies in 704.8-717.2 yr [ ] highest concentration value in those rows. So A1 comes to 23.4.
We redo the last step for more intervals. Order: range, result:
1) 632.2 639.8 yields 22.1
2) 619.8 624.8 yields 19.5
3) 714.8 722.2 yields 22.7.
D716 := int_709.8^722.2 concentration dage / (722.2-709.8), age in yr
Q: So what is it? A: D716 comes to 22.3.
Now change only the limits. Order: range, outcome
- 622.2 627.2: 19.2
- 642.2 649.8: 22.1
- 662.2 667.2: 22.2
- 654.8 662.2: 22.6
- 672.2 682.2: 21.4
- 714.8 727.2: 21.6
